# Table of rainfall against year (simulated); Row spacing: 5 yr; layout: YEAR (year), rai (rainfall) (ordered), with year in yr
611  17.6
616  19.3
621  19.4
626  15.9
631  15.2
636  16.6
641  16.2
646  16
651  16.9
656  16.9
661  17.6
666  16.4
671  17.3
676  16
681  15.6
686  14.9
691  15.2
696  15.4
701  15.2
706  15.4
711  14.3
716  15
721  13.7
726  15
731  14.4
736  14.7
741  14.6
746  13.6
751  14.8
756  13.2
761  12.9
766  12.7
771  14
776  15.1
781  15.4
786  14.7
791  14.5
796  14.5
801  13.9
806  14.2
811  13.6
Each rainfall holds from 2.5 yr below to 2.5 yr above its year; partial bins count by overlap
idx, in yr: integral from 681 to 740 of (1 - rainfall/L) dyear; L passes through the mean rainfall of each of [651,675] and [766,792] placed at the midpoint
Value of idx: 4.1 yr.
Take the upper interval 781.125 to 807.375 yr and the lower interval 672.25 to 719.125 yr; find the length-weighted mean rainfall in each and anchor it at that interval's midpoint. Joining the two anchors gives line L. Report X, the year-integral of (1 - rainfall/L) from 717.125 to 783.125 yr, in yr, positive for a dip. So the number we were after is 2.9 yr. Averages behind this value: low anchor 15.3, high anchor 14.5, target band 14.2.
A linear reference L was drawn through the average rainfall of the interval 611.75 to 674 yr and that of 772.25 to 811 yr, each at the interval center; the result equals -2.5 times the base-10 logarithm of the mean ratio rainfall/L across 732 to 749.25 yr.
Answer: 0.08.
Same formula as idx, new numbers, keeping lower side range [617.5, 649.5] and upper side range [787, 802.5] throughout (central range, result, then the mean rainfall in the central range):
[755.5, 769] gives 1.7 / 12.9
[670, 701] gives 0.6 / 15.6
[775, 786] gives -0.4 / 15.1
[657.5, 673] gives -0.8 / 17.1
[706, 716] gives 0.5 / 14.8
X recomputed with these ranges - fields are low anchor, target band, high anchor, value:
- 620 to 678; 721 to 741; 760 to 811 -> 0.80 yr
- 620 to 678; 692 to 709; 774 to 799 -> 0.71 yr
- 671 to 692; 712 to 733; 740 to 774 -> 0.10 yr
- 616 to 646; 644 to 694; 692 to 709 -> -0.88 yr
